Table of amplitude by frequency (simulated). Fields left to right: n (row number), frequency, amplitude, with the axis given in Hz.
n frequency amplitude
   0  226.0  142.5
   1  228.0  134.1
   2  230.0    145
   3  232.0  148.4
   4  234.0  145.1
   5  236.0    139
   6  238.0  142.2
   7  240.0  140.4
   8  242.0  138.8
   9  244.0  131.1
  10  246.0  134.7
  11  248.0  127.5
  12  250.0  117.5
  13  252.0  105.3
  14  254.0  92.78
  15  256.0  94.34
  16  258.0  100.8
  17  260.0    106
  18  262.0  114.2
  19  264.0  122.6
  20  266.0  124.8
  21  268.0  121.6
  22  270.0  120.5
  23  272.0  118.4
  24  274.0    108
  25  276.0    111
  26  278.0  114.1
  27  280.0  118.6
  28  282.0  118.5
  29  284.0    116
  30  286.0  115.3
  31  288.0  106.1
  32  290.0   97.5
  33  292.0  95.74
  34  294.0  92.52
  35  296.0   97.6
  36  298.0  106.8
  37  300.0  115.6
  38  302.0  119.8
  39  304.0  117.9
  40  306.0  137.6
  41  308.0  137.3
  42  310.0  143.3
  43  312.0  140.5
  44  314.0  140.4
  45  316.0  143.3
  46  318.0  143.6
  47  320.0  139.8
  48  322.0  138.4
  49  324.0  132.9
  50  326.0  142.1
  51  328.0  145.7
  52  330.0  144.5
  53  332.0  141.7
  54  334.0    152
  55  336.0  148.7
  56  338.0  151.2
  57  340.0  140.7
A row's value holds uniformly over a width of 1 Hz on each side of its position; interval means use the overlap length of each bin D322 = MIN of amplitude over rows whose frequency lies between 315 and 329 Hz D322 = 132.9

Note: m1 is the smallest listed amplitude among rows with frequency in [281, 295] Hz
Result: 92.52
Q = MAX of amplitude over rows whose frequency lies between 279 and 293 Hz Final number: 118.6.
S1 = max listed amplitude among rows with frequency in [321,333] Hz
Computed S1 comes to 145.7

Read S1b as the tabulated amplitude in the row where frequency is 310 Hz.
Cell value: 143.3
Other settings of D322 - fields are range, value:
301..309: 117.9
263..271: 120.5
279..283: 118.5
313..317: 140.4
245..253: 105.3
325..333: 141.7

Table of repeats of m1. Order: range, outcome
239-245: 131.1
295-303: 97.6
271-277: 108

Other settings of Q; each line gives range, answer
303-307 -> 137.6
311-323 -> 143.6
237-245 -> 142.2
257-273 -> 124.8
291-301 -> 115.6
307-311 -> 143.3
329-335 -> 152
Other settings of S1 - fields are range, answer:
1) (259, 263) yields 114.2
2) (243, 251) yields 134.7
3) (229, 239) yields 148.4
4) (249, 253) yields 117.5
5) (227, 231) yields 145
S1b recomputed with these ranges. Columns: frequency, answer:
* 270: 120.5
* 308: 137.3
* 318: 143.6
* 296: 97.6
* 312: 140.5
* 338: 151.2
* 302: 119.8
